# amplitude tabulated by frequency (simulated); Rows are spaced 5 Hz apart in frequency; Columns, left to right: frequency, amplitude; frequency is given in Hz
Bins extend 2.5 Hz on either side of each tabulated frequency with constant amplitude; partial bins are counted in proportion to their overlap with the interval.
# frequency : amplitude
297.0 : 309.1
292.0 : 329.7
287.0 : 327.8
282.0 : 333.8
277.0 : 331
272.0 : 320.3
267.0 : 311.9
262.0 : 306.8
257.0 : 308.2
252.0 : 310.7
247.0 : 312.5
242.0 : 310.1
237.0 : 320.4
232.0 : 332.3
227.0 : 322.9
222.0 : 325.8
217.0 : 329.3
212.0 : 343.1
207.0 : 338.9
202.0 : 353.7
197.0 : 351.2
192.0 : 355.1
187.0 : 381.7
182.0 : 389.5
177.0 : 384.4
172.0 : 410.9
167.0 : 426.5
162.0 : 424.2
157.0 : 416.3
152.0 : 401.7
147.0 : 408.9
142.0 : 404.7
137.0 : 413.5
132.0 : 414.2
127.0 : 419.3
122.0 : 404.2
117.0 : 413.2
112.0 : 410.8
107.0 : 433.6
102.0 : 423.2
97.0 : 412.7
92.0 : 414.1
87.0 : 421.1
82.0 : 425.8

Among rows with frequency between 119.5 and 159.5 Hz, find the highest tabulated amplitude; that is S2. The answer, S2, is 419.3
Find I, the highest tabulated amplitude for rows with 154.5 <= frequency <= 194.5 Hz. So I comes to 426.5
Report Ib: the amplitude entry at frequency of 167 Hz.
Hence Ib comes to 426.5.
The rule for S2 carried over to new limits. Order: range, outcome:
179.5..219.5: 389.5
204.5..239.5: 343.1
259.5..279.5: 331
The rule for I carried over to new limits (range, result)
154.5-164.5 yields 424.2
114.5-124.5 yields 413.2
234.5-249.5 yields 320.4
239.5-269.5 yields 312.5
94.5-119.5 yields 433.6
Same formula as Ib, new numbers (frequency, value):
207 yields 338.9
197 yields 351.2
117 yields 413.2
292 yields 329.7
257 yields 308.2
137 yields 413.5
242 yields 310.1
